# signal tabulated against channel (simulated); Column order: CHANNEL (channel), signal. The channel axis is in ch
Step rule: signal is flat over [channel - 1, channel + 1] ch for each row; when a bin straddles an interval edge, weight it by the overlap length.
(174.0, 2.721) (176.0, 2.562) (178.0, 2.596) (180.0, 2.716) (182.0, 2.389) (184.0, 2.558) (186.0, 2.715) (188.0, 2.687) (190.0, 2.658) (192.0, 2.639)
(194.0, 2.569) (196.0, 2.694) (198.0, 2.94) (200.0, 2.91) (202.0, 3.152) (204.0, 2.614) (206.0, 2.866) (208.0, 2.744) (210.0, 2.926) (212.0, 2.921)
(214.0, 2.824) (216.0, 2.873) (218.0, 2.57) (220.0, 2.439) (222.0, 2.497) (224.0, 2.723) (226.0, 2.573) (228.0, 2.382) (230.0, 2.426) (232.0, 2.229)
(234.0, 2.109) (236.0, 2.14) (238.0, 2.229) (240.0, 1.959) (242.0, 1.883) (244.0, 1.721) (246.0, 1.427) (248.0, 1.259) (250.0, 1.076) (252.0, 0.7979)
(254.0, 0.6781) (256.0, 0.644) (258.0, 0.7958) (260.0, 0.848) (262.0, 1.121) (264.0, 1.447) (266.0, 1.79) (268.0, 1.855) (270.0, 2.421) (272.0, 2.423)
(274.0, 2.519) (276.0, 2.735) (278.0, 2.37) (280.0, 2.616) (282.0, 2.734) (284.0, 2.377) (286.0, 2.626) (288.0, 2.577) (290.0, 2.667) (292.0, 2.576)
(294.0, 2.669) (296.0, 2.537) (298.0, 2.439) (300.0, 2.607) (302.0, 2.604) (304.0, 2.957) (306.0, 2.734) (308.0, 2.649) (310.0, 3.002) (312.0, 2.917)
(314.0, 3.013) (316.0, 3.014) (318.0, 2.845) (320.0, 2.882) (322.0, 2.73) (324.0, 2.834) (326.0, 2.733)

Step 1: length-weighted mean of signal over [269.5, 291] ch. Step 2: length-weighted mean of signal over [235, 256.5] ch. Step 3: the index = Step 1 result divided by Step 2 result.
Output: 1.8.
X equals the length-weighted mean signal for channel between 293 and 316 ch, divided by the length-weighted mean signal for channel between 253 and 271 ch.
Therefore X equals 2.1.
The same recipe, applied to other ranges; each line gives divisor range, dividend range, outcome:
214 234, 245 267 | 0.43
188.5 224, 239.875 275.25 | 0.54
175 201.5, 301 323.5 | 1.07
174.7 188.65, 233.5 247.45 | 0.73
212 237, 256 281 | 0.74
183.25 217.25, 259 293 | 0.80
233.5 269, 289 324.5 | 1.94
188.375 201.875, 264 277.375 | 0.81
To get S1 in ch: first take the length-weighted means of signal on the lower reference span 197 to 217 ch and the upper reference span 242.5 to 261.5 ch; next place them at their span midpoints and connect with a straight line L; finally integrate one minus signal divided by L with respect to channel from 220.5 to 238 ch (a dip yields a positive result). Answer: -3.7 ch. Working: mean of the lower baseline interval 2.88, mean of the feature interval 2.38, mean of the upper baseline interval 1.05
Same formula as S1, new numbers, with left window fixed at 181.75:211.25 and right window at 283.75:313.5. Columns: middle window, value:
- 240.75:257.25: 9.25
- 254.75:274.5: 8.39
